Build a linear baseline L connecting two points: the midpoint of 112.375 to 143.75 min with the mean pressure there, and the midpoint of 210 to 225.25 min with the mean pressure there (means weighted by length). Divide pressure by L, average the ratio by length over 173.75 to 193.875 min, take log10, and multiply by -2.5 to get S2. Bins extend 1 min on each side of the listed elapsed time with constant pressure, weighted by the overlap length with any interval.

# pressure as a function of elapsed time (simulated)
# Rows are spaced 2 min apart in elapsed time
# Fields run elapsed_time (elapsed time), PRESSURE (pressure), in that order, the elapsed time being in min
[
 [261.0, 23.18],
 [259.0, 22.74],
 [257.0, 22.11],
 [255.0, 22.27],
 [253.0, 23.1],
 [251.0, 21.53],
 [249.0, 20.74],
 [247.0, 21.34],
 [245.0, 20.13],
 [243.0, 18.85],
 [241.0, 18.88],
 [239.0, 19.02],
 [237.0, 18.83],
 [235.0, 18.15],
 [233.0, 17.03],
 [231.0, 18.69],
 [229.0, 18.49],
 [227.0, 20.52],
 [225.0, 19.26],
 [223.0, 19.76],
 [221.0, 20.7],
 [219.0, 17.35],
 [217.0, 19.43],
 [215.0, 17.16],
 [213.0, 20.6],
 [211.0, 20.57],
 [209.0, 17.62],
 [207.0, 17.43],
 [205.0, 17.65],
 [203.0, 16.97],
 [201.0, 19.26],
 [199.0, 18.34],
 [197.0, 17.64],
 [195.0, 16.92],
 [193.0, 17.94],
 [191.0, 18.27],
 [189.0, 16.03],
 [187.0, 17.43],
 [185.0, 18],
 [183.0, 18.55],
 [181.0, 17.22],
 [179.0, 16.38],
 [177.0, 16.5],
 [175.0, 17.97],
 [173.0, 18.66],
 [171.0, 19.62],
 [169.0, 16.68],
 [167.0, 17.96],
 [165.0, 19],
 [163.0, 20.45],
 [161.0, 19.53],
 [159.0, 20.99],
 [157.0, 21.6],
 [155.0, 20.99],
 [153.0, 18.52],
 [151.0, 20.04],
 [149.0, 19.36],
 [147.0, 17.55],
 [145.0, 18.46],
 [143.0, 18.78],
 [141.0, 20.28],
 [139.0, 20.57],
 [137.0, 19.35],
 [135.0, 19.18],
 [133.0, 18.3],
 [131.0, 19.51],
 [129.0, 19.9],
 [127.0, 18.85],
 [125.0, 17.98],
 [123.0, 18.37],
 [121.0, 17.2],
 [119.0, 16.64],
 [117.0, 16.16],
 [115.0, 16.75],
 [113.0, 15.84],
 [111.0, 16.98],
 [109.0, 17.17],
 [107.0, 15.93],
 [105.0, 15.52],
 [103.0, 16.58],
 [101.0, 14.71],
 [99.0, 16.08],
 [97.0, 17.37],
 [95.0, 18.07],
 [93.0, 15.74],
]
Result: 0.092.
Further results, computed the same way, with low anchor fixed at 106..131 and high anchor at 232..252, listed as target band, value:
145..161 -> -0.10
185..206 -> 0.06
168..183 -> 0.04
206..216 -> 0.02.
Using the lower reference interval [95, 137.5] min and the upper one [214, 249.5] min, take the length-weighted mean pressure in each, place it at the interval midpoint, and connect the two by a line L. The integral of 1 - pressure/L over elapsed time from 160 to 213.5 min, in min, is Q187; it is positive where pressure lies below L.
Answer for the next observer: 0.9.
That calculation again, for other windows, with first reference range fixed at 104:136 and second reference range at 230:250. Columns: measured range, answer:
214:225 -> 0.0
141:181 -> -1.8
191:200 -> 0.4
